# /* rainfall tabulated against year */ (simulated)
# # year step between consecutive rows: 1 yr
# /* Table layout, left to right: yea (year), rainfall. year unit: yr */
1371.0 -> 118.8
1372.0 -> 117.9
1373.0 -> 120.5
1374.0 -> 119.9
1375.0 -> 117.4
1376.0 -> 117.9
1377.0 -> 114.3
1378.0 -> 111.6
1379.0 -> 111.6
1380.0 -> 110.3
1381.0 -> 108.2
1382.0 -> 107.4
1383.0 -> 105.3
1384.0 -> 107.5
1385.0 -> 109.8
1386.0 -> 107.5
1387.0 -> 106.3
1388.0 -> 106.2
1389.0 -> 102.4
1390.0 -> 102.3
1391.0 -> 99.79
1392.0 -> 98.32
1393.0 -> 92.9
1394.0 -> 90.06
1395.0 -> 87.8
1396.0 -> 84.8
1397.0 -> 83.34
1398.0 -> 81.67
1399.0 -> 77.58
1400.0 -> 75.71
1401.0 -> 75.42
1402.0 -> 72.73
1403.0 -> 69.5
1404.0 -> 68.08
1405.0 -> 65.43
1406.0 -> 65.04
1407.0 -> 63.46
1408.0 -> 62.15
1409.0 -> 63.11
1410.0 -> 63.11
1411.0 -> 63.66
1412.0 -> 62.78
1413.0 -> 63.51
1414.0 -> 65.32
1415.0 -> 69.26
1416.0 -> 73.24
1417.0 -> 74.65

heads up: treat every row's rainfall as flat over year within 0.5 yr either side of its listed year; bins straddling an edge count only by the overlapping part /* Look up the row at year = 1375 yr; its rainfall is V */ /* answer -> 117.4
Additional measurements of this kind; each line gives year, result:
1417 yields 74.65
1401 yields 75.42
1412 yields 62.78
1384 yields 107.5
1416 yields 73.24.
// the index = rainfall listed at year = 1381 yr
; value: 108.2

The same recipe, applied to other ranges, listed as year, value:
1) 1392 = 98.32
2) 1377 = 114.3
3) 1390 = 102.3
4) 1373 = 120.5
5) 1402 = 72.73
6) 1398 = 81.67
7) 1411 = 63.66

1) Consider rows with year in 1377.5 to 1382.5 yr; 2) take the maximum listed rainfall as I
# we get 111.6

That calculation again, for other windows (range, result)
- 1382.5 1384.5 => 107.5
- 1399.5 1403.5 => 75.71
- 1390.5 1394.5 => 99.79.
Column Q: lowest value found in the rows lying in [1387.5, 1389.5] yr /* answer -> 102.4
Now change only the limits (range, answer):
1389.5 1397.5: 83.34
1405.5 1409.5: 62.15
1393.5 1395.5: 87.8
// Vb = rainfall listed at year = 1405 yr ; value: 65.43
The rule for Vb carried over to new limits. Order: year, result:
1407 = 63.46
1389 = 102.4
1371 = 118.8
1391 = 99.79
